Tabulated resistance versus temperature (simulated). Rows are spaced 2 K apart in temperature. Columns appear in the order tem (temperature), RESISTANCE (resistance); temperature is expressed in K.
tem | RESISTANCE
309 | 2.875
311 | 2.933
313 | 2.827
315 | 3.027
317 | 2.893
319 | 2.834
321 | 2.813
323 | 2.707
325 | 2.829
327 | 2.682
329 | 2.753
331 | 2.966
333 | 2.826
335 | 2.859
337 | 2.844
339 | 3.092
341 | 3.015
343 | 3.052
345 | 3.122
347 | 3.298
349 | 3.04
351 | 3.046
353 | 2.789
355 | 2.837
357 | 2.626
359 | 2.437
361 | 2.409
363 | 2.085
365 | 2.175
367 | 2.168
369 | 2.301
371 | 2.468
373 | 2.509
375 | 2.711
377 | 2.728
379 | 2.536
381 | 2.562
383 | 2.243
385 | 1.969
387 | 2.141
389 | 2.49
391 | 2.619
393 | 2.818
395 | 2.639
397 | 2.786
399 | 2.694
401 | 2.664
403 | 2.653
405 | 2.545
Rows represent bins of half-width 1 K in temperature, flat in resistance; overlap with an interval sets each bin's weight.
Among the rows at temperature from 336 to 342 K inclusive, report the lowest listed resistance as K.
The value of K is 2.844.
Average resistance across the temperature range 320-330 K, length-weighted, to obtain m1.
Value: 2.76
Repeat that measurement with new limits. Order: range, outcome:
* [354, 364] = 2.48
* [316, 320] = 2.86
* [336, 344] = 3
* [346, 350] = 3.17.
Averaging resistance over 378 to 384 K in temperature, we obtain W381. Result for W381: 2.45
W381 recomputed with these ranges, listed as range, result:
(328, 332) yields 2.86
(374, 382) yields 2.63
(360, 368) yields 2.21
